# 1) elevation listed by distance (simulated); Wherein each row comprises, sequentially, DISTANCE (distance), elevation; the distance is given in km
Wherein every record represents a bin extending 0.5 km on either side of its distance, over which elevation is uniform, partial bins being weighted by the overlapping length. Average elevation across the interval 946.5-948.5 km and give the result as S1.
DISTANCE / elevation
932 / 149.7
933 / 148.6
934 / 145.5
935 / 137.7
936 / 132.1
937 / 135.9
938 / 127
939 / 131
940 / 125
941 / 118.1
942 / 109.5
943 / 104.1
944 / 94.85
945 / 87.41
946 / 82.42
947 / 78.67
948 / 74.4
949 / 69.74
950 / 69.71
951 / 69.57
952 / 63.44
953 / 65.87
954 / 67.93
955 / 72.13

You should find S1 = 76.5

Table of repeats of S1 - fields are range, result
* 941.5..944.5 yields 103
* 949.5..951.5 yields 69.6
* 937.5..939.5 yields 129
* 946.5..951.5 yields 72.4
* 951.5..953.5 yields 64.7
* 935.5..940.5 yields 130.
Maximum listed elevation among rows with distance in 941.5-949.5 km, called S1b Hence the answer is 109.5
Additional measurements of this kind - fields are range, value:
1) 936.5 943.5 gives 135.9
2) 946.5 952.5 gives 78.67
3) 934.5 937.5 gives 137.7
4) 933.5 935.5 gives 145.5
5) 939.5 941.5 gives 125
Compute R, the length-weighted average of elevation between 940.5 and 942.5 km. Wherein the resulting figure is 114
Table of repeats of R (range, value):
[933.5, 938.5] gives 136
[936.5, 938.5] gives 131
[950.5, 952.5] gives 66.5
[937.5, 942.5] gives 122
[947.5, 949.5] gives 72.1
